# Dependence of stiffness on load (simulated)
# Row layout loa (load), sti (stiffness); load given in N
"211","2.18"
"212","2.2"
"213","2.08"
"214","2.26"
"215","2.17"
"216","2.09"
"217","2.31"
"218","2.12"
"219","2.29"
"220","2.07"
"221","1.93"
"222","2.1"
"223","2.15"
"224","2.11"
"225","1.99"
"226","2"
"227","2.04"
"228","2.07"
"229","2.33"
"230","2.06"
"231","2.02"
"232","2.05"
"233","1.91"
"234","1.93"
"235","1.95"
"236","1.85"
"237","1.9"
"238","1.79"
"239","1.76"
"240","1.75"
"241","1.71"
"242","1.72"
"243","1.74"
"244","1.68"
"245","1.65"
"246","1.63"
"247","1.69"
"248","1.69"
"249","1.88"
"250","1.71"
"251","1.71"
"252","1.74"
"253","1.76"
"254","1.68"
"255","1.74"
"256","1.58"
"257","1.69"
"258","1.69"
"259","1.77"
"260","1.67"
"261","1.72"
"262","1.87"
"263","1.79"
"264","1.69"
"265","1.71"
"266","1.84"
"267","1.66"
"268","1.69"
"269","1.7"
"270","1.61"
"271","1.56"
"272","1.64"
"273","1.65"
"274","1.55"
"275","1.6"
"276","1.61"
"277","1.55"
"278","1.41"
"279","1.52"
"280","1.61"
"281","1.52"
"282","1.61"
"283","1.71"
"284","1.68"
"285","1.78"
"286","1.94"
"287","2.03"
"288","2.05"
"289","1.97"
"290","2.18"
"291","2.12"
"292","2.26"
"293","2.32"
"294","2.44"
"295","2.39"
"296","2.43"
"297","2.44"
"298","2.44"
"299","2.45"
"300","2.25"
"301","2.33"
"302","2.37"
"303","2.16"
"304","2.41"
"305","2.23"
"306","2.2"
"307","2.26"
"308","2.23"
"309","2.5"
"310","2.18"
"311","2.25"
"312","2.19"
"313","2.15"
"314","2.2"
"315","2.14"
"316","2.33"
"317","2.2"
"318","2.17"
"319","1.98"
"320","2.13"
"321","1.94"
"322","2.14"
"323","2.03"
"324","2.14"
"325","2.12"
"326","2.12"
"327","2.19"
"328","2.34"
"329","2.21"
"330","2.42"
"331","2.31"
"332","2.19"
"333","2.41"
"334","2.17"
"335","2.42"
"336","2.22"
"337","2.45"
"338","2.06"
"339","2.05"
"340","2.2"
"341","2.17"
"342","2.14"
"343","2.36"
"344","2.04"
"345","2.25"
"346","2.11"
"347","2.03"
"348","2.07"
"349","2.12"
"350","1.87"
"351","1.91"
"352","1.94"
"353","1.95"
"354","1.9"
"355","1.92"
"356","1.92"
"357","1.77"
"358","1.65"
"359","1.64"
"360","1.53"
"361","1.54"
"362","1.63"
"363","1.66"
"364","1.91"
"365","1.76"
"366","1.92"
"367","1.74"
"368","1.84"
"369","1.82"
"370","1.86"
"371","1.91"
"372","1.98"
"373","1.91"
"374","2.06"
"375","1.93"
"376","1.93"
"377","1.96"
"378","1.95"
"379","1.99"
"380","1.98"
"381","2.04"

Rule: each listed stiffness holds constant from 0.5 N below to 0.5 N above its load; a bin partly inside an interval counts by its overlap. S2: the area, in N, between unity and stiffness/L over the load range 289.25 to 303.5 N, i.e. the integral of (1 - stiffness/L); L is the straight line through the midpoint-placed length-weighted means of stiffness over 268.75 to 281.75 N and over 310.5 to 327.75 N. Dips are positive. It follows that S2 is -3.6 N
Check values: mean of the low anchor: 1.58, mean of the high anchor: 2.15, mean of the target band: 2.32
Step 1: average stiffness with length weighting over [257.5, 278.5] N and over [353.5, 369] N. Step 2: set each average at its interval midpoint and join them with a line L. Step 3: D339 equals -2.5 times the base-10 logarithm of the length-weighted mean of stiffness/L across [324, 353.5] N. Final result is -0.24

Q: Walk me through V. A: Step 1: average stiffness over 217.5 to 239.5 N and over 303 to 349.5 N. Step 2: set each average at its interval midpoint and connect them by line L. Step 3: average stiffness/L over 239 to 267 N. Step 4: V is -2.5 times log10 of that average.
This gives 0.20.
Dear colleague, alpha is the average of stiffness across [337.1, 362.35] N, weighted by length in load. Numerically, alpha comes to 1.96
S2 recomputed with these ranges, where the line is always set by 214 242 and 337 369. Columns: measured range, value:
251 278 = 4.23 N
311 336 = -3.15 N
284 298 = -1.42 N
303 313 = -1.53 N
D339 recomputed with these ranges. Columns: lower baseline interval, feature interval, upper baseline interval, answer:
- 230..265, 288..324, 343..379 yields -0.22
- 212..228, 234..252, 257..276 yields 0.09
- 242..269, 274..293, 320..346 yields 0.06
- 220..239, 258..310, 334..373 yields 0.02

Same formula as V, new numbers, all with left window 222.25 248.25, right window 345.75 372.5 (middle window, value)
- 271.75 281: 0.20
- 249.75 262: 0.11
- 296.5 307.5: -0.24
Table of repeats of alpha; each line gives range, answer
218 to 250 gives 1.92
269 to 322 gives 2.03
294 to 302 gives 2.39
